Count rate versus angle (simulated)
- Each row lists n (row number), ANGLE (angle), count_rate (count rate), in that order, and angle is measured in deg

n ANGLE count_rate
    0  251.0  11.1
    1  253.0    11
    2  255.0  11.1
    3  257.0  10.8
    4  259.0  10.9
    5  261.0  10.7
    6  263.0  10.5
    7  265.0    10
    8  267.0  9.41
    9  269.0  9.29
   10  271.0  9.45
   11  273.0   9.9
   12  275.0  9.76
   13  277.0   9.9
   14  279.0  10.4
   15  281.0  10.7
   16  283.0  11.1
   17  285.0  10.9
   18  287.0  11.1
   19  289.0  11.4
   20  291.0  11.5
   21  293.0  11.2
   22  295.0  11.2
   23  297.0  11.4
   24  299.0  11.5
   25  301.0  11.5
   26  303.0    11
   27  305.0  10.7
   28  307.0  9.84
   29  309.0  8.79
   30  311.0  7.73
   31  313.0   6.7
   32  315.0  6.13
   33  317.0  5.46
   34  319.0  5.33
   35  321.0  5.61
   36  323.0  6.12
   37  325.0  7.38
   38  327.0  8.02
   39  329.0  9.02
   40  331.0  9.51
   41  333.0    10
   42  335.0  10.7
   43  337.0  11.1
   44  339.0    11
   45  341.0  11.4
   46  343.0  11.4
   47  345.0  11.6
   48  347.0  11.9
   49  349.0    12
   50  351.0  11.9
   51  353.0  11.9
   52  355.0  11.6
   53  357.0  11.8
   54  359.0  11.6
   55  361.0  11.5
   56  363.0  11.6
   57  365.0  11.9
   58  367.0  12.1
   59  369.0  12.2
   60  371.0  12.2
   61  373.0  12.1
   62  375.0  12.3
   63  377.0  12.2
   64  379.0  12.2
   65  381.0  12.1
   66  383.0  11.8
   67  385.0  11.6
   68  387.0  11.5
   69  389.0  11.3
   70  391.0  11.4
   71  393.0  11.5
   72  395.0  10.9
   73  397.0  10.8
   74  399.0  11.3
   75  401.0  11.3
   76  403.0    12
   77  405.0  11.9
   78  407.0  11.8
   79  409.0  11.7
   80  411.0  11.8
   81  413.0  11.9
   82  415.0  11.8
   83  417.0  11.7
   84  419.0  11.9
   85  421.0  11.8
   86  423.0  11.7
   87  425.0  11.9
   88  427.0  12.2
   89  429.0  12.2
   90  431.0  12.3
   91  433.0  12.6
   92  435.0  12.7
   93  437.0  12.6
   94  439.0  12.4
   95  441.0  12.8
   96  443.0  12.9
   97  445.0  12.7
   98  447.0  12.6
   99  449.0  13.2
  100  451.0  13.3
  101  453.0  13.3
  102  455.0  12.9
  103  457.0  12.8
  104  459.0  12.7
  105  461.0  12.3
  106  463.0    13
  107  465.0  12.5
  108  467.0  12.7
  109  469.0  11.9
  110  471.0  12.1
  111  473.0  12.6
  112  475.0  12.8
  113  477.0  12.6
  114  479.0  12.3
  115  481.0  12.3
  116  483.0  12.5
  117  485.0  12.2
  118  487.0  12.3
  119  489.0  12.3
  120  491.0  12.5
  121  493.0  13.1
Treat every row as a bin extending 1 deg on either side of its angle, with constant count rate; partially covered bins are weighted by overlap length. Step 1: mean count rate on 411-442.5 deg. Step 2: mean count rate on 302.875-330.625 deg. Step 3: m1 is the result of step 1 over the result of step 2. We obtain 1.6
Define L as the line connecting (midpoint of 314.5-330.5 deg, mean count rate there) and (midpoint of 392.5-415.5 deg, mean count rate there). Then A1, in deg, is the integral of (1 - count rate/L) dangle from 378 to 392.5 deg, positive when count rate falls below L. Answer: -1.7 deg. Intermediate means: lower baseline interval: 6.74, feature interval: 11.7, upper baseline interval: 11.6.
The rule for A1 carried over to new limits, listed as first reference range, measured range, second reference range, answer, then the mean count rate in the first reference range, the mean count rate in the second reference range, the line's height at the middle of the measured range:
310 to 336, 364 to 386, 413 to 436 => -5.0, 7.52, 12.1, 9.85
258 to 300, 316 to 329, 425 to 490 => 5.3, 10.6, 12.6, 11.1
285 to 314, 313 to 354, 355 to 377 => 7.1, 10.4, 11.9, 11.2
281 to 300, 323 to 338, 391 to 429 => 2.9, 11.2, 11.7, 11.4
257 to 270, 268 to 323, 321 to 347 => 2.4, 10.2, 9.69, 9.96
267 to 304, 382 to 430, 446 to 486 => 1.3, 10.7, 12.6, 12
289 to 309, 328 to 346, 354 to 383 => 1.4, 11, 12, 11.5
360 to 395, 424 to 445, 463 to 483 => -0.5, 11.8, 12.5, 12.2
